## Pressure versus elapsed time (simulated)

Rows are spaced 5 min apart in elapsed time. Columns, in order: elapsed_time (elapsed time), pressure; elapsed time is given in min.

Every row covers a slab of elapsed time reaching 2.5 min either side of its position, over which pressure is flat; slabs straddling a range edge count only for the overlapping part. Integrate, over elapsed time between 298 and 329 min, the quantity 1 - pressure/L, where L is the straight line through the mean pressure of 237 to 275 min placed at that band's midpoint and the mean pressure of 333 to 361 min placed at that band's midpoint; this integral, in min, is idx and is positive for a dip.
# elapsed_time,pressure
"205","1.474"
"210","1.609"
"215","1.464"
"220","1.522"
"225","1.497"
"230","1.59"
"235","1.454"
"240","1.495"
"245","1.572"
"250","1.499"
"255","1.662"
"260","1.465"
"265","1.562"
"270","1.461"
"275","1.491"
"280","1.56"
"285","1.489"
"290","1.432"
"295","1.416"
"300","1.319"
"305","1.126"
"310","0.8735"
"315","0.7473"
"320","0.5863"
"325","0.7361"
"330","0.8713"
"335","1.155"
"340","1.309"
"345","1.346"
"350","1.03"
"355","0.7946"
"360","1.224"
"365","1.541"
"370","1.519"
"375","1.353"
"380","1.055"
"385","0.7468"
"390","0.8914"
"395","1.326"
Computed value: 9.6 min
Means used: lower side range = 1.53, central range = 0.89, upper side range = 1.14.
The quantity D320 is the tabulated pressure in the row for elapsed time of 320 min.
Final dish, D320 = 0.5863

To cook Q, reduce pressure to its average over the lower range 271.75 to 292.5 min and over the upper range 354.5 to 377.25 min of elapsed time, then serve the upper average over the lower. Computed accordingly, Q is 0.89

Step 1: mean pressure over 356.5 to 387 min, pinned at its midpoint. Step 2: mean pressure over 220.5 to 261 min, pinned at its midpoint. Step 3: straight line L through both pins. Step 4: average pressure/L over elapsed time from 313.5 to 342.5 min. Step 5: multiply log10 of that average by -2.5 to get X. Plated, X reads 0.41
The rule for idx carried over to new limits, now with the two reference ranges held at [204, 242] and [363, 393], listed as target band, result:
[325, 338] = 3.1 min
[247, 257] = -0.9 min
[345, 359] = 2.4 min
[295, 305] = 0.4 min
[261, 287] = -2.0 min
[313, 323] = 4.9 min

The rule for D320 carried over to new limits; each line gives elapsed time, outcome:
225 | 1.497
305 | 1.126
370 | 1.519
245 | 1.572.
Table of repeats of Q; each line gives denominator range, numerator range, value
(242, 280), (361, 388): 0.81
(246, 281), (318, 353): 0.66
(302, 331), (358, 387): 1.51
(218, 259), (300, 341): 0.61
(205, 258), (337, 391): 0.76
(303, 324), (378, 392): 1.09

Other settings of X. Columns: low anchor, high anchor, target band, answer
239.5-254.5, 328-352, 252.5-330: 0.10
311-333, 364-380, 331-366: -0.08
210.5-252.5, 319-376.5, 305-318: 0.41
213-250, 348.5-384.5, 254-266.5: -0.08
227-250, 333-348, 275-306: -0.01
